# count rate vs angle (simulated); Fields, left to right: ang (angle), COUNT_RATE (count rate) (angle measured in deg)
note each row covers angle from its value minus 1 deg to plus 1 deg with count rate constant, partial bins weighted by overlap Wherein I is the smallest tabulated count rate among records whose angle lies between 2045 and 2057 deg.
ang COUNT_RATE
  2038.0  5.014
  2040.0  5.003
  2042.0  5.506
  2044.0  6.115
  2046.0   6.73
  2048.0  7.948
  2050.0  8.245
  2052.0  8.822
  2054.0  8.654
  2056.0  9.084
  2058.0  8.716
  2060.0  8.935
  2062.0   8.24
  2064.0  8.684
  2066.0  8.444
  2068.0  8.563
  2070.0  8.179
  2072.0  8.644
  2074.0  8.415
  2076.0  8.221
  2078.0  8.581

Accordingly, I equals 6.73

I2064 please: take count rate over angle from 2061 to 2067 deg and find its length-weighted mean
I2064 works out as 8.46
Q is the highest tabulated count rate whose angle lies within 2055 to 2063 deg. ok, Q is 9.084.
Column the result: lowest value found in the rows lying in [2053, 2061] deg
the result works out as 8.654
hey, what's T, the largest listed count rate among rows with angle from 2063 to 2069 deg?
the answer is 8.684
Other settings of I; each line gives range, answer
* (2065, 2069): 8.444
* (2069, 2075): 8.179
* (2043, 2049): 6.115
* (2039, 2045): 5.003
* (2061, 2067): 8.24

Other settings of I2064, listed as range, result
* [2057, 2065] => 8.64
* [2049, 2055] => 8.57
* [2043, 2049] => 6.93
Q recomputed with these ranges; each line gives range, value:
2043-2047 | 6.73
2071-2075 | 8.644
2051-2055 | 8.822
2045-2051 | 8.245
